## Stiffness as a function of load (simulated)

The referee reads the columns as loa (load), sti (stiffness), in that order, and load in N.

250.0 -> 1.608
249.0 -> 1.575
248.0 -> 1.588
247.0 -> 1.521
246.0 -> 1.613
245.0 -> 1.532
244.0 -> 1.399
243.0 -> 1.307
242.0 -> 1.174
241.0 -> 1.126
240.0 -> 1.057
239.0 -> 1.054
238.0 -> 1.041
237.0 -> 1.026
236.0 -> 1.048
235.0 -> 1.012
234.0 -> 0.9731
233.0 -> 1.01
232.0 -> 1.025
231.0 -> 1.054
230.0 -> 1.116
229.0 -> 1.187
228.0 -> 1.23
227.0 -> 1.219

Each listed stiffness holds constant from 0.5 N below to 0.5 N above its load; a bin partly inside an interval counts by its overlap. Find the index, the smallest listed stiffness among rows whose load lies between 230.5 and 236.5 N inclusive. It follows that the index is 0.9731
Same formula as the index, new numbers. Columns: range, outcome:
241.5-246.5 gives 1.174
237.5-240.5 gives 1.041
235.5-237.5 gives 1.026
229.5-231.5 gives 1.054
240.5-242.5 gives 1.126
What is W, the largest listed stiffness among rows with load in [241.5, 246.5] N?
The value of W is 1.613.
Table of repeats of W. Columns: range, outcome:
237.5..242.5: 1.174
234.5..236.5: 1.048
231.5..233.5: 1.025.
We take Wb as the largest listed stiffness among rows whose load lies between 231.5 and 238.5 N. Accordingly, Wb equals 1.048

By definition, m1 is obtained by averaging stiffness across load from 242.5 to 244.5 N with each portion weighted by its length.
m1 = 1.35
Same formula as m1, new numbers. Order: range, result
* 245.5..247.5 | 1.57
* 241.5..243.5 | 1.24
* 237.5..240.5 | 1.05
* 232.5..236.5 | 1.01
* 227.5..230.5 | 1.18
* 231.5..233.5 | 1.02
